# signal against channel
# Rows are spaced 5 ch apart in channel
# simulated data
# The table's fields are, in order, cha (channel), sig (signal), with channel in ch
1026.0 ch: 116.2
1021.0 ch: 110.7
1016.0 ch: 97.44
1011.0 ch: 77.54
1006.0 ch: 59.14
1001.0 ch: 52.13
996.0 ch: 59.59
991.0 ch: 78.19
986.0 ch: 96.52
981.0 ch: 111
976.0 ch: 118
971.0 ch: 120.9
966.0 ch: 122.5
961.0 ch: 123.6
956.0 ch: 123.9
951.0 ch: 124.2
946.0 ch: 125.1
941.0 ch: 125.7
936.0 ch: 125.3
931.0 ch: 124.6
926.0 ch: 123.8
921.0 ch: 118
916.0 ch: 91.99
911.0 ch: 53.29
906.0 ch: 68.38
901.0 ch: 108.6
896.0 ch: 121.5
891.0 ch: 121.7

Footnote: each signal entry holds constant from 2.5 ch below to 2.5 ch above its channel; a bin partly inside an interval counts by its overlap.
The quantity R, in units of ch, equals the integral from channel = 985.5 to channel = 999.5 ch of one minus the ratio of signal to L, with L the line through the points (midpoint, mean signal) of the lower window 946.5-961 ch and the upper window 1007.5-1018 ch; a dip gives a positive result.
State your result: 3.54 ch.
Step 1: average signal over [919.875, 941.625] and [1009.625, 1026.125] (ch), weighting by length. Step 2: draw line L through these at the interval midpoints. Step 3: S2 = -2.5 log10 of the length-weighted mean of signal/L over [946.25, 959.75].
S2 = -0.06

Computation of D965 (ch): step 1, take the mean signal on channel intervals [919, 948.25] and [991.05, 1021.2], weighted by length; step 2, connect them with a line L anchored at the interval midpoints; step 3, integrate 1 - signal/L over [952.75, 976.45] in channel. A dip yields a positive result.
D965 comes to -4.6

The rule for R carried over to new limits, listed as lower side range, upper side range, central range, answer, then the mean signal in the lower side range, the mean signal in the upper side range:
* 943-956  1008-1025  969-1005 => 6.7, 125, 96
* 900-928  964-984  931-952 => -4.3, 92.7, 117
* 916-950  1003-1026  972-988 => -1.1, 121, 88.7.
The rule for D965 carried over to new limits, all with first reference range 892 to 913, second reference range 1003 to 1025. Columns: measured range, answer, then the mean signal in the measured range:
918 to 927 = -2.81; 119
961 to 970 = -3.38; 123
